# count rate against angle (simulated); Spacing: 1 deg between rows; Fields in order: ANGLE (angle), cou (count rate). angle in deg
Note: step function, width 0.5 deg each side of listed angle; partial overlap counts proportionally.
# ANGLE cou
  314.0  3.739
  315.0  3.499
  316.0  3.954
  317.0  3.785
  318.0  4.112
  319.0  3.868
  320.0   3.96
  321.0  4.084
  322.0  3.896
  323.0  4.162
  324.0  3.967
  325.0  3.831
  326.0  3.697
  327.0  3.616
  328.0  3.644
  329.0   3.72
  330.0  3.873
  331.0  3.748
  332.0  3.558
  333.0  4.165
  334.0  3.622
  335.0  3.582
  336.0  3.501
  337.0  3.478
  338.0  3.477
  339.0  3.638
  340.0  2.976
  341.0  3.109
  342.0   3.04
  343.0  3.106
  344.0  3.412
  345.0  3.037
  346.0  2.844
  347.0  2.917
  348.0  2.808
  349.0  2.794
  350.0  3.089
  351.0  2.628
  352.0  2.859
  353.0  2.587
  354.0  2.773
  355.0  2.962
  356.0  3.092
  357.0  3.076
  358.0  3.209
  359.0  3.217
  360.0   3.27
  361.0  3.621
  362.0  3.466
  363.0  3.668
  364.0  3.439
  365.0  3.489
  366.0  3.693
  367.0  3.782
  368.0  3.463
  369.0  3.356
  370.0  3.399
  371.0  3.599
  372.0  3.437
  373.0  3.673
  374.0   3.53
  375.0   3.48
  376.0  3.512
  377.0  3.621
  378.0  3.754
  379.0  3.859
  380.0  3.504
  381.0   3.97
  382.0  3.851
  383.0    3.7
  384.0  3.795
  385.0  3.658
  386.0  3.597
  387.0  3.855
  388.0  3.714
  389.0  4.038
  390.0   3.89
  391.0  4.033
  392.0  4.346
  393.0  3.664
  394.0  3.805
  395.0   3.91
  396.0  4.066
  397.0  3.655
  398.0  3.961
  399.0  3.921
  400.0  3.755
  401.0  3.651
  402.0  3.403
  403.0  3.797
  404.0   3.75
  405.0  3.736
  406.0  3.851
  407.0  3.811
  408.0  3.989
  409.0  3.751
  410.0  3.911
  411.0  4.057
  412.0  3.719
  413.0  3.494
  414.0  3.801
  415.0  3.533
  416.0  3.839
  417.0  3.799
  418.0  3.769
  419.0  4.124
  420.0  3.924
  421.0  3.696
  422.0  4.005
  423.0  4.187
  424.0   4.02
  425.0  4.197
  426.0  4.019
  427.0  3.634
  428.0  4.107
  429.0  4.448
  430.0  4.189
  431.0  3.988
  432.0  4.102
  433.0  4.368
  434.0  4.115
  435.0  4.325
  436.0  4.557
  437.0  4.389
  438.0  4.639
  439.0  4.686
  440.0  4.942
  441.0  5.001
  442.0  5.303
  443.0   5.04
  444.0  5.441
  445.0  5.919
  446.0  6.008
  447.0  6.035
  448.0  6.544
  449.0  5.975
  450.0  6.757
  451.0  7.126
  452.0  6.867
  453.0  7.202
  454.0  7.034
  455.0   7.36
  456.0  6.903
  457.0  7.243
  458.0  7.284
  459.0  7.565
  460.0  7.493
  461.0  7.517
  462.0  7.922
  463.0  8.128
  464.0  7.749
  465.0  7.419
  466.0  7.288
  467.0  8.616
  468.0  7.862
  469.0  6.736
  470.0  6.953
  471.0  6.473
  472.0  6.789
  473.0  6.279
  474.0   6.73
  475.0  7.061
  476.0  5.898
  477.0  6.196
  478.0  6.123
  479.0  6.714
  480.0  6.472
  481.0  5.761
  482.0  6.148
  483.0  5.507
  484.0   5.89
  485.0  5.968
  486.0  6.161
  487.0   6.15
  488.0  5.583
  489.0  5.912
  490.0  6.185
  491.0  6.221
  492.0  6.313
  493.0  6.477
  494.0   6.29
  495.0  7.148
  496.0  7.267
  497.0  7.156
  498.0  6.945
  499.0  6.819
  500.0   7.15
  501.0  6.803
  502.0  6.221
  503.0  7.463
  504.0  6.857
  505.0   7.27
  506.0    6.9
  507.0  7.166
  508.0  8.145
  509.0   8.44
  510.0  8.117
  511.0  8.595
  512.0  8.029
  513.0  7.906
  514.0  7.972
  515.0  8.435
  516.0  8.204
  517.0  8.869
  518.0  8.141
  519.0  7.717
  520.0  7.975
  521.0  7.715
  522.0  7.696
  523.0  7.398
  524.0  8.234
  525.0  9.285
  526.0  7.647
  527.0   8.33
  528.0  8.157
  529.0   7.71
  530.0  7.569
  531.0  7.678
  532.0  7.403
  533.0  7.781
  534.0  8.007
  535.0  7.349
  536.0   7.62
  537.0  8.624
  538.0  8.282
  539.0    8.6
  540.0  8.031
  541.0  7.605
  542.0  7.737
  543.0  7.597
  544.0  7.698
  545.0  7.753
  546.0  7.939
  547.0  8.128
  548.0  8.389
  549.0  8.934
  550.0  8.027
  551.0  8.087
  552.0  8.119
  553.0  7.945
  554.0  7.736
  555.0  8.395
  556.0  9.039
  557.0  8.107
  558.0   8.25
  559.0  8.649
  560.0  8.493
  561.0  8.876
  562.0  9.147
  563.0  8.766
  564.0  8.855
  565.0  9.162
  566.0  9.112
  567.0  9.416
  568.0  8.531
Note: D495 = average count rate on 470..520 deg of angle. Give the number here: 6.93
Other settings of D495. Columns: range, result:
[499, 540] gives 7.83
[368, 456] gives 4.31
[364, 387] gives 3.62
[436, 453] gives 5.68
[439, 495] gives 6.54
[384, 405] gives 3.82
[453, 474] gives 7.31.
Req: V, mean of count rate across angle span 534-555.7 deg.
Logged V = 8.04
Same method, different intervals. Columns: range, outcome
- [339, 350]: 3.04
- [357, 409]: 3.69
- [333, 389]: 3.39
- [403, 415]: 3.79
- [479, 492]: 6.04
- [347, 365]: 3.1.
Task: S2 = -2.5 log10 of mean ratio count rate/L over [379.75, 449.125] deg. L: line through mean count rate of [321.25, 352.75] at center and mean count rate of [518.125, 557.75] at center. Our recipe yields 0.238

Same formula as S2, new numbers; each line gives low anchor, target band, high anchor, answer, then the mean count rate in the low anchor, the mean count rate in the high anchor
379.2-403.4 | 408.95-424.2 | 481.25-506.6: 0.16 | 3.81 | 6.51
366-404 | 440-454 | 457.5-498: -0.06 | 3.73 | 6.74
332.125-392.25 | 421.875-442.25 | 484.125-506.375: 0.17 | 3.43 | 6.59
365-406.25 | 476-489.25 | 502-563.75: 0.09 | 3.73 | 8.03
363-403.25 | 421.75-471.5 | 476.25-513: -0.07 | 3.71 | 6.75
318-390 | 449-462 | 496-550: -0.18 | 3.49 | 7.81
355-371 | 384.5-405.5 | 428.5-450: 0.07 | 3.41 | 5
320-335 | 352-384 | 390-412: 0.12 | 3.82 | 3.85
